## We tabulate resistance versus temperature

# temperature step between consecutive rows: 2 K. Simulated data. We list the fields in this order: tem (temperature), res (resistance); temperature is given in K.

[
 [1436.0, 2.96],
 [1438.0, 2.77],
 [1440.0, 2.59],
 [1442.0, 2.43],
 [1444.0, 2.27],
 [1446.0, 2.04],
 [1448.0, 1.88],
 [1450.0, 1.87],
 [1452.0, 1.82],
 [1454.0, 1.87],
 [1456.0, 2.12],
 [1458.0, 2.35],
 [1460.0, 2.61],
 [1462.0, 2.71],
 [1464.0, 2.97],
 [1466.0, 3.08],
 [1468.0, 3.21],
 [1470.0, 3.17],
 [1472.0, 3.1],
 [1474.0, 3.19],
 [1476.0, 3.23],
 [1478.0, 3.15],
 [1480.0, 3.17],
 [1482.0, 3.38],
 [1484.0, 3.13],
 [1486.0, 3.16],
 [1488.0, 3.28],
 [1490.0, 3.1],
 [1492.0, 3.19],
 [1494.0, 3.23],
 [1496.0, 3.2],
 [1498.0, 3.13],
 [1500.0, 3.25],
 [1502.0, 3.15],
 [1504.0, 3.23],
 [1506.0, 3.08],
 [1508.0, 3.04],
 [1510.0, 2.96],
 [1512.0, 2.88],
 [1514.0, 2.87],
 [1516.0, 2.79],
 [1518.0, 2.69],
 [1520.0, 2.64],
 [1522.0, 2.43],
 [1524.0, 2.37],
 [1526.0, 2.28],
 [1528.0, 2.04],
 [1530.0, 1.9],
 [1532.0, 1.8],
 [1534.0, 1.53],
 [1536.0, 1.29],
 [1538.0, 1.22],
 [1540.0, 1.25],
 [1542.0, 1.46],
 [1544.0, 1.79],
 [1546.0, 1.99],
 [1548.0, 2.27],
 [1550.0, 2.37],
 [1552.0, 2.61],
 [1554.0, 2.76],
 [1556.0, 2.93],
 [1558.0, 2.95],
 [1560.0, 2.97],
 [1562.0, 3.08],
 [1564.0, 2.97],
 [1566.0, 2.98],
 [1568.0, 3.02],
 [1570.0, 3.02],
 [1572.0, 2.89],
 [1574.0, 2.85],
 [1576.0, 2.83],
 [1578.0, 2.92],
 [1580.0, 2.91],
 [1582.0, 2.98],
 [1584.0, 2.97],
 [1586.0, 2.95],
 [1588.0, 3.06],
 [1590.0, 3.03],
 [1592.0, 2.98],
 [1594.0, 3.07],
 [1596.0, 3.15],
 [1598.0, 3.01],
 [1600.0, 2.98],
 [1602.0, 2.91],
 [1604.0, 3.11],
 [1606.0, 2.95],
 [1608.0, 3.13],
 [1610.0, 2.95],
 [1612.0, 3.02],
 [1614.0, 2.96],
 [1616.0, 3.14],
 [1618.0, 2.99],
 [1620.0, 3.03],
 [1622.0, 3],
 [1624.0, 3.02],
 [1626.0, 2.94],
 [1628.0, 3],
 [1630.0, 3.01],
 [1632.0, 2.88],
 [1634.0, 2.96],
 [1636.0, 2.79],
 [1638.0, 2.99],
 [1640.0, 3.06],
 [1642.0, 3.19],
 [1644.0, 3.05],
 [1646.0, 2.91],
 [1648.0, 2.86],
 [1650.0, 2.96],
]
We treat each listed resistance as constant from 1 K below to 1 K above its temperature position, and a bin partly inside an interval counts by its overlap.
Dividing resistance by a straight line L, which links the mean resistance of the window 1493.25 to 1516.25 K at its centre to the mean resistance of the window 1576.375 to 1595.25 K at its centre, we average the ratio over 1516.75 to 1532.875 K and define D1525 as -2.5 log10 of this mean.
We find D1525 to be 0.32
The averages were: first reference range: 3.07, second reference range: 2.98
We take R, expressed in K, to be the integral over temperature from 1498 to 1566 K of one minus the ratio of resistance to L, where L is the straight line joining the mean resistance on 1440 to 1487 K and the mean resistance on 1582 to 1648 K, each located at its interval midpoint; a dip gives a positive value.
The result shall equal 8.7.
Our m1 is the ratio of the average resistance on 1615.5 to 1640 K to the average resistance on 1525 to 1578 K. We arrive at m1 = 1.26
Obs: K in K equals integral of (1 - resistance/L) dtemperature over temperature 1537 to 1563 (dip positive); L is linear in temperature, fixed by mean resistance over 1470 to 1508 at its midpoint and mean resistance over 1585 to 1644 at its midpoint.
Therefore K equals 6.8 K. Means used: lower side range 3.18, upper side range 3.01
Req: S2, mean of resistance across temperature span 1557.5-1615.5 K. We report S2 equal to 2.99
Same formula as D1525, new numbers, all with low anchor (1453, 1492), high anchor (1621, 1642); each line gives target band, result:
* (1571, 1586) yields 0.02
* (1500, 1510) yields -0.06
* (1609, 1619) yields -0.01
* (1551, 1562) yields 0.04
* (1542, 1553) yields 0.35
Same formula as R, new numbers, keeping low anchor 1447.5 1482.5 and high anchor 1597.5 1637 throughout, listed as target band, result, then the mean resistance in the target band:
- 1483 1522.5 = -3.48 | 3.03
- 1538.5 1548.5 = 4.05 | 1.7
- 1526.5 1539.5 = 5.48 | 1.64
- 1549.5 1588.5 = -0.03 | 2.91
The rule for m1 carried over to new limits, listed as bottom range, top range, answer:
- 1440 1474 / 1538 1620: 1.12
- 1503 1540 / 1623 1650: 1.26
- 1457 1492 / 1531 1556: 0.62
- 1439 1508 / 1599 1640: 1.05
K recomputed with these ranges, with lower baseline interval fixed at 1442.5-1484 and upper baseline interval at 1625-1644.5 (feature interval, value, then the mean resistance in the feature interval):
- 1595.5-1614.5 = -0.5 K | 3.02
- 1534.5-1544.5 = 5.1 K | 1.39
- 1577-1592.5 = -0.4 K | 2.97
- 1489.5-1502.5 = -2.2 K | 3.18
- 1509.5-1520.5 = -0.2 K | 2.81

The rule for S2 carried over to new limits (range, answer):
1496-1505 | 3.19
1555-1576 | 2.96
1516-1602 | 2.56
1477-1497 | 3.2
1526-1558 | 1.99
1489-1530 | 2.85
